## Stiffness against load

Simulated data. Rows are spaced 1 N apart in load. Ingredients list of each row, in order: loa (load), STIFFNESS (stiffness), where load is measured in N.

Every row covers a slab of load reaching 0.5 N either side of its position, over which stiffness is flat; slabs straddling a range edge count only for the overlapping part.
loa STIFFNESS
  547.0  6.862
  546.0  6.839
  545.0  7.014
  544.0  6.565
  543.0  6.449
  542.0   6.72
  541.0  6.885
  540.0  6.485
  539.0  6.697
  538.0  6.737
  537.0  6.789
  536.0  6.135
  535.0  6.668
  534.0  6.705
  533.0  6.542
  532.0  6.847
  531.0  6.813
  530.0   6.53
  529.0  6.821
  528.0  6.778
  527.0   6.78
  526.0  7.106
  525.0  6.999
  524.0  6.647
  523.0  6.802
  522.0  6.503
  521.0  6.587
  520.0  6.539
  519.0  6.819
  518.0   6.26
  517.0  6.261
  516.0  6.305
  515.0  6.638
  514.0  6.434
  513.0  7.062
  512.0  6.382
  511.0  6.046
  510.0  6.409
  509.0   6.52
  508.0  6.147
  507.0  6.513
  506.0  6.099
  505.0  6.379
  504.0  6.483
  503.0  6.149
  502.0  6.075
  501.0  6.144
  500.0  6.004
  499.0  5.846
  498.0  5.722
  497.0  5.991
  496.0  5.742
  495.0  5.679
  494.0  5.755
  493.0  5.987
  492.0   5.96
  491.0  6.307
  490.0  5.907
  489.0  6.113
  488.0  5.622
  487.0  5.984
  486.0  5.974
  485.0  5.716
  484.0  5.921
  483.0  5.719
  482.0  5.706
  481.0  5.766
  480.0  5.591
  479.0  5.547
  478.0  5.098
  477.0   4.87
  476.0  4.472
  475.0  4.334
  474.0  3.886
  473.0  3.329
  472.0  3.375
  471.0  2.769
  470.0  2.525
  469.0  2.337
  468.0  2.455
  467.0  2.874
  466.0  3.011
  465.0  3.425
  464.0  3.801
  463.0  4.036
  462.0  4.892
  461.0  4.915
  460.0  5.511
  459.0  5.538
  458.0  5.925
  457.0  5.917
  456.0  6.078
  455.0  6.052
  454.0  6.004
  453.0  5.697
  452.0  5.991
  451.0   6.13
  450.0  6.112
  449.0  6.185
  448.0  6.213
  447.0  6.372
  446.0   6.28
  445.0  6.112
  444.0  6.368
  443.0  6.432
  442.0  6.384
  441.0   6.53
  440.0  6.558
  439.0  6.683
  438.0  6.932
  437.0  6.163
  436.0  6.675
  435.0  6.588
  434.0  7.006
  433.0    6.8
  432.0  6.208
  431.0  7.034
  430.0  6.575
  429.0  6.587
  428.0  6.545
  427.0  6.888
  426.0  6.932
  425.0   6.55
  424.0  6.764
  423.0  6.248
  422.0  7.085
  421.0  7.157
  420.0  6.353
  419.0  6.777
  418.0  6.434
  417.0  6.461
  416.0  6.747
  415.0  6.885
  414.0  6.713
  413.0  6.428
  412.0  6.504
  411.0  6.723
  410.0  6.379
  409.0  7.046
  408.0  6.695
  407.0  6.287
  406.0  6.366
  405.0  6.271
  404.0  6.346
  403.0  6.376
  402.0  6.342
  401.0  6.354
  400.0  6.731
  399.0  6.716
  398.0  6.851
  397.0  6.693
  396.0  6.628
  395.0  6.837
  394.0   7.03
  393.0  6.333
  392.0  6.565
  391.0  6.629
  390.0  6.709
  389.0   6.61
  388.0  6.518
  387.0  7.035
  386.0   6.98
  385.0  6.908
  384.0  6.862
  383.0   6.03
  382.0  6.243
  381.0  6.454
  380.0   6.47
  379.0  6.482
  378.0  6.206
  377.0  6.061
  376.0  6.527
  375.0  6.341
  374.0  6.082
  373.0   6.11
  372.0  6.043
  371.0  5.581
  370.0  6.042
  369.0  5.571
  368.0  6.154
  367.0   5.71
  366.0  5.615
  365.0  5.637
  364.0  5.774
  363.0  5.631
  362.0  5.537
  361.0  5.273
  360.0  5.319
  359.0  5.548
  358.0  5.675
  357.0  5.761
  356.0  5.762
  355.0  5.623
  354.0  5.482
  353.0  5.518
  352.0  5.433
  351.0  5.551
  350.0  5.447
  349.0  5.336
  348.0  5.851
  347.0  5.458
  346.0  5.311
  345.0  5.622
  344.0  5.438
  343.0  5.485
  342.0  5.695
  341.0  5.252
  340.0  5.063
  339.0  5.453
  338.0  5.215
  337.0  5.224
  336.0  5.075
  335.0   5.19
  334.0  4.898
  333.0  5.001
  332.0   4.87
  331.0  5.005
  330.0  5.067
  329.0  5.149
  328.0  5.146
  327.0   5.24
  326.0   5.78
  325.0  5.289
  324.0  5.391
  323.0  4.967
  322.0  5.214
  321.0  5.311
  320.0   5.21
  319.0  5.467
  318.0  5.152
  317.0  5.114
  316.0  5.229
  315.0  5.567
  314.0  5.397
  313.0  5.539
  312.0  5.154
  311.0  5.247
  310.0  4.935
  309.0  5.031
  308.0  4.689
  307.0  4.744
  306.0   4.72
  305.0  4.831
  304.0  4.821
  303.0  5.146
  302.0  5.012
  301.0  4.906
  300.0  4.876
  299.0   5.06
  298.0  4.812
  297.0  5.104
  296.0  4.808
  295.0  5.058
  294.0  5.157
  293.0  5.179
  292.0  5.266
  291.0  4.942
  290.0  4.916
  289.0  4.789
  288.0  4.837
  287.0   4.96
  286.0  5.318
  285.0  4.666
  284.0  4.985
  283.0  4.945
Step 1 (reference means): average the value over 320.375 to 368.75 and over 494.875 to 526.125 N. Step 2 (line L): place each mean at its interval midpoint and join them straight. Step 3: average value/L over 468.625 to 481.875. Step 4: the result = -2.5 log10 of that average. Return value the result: 0.413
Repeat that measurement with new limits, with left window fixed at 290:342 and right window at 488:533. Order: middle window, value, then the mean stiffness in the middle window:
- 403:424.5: -0.15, 6.6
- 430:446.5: -0.11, 6.55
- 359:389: -0.12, 6.11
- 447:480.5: 0.27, 4.72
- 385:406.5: -0.18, 6.62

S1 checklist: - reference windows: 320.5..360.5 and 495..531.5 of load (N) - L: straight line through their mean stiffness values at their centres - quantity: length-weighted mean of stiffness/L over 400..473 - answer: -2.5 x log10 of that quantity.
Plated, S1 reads 0.001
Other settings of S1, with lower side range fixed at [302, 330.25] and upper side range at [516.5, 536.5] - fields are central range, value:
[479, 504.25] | 0.090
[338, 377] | -0.038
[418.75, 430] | -0.134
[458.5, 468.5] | 0.464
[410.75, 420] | -0.130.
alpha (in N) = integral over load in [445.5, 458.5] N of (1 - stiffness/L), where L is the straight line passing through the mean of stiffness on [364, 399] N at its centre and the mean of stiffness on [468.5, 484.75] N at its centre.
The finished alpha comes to -2.9 N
